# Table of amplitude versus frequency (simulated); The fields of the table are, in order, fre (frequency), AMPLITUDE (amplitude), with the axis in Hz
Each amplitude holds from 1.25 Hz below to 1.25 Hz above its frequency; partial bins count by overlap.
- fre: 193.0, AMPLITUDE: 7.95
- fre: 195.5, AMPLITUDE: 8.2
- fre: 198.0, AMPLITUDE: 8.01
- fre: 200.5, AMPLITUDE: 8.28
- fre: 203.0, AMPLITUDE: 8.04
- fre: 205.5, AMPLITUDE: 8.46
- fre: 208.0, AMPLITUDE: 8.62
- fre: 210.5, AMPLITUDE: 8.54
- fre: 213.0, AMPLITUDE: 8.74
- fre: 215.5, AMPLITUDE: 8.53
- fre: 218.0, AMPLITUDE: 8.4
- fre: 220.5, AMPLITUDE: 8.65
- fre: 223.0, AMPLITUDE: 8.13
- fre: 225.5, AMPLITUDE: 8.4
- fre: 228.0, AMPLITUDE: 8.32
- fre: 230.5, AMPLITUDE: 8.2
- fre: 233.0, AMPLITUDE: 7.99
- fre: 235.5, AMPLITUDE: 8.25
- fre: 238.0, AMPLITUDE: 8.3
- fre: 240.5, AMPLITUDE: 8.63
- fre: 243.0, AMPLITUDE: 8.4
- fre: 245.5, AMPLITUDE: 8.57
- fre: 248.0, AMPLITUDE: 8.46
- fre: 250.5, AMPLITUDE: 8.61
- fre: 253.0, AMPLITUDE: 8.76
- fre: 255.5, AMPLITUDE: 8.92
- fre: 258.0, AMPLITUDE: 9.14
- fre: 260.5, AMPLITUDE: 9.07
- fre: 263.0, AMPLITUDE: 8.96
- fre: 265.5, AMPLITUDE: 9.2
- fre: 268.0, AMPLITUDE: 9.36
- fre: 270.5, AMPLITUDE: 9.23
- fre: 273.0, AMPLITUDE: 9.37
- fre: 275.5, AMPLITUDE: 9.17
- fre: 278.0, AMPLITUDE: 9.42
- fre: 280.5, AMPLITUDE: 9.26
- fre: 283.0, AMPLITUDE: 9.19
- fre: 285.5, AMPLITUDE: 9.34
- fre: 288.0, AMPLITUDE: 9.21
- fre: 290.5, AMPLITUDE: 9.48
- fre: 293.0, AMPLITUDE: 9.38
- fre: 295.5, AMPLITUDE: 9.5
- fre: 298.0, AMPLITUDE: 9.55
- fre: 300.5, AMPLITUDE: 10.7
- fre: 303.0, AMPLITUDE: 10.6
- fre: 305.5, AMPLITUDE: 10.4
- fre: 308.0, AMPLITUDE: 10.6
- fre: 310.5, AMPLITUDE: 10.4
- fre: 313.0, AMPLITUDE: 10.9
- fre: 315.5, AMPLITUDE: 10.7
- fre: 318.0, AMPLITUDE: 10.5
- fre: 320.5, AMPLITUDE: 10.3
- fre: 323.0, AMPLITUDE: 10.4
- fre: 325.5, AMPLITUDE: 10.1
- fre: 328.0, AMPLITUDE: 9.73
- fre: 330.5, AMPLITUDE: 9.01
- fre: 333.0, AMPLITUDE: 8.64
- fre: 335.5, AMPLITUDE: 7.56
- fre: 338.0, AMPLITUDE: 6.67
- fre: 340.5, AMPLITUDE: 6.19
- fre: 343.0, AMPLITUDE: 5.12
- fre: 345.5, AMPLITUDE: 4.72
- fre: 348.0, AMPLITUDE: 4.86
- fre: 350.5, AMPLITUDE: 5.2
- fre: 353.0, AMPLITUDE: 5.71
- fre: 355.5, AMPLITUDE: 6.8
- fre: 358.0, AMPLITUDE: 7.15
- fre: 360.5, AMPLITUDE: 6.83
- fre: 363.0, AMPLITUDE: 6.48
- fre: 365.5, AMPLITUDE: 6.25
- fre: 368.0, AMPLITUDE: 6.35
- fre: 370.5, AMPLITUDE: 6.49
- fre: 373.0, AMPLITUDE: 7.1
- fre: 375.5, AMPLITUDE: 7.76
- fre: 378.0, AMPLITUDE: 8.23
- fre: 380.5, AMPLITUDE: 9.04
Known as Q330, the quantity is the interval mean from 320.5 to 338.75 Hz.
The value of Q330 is 9.03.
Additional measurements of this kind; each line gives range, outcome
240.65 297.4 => 9.09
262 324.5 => 9.81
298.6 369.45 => 8.18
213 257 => 8.45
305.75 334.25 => 10.1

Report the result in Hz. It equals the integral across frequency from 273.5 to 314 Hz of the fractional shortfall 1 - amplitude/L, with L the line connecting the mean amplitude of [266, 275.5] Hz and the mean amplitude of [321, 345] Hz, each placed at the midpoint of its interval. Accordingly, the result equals -4.4 Hz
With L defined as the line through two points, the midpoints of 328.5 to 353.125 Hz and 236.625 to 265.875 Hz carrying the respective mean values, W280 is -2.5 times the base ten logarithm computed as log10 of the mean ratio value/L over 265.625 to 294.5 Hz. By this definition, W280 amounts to -0.16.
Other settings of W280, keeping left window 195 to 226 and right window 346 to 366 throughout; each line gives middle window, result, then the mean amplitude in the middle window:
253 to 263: -0.18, 9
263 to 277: -0.23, 9.24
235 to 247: -0.07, 8.44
